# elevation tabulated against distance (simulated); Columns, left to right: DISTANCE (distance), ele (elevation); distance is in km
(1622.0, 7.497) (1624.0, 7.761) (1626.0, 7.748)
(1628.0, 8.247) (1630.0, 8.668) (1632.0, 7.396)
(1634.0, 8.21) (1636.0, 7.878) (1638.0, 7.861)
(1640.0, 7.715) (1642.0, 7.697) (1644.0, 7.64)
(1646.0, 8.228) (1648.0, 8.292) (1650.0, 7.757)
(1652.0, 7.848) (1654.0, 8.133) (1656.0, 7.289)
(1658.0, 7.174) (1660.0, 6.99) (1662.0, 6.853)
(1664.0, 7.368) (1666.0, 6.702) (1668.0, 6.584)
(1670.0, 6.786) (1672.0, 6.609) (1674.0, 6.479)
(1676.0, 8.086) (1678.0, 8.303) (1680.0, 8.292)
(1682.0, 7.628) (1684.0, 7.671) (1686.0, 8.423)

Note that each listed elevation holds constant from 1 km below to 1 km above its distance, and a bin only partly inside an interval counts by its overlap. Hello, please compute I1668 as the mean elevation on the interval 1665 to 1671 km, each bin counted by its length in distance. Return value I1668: 6.69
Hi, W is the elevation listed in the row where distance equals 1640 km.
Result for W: 7.715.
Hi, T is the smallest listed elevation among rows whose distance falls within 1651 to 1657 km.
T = 7.289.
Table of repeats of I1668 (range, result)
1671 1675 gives 6.54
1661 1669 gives 6.88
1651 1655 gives 7.99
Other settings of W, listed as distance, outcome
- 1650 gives 7.757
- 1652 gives 7.848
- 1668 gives 6.584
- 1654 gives 8.133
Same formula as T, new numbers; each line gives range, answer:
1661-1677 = 6.479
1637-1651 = 7.64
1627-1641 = 7.396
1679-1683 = 7.628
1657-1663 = 6.853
